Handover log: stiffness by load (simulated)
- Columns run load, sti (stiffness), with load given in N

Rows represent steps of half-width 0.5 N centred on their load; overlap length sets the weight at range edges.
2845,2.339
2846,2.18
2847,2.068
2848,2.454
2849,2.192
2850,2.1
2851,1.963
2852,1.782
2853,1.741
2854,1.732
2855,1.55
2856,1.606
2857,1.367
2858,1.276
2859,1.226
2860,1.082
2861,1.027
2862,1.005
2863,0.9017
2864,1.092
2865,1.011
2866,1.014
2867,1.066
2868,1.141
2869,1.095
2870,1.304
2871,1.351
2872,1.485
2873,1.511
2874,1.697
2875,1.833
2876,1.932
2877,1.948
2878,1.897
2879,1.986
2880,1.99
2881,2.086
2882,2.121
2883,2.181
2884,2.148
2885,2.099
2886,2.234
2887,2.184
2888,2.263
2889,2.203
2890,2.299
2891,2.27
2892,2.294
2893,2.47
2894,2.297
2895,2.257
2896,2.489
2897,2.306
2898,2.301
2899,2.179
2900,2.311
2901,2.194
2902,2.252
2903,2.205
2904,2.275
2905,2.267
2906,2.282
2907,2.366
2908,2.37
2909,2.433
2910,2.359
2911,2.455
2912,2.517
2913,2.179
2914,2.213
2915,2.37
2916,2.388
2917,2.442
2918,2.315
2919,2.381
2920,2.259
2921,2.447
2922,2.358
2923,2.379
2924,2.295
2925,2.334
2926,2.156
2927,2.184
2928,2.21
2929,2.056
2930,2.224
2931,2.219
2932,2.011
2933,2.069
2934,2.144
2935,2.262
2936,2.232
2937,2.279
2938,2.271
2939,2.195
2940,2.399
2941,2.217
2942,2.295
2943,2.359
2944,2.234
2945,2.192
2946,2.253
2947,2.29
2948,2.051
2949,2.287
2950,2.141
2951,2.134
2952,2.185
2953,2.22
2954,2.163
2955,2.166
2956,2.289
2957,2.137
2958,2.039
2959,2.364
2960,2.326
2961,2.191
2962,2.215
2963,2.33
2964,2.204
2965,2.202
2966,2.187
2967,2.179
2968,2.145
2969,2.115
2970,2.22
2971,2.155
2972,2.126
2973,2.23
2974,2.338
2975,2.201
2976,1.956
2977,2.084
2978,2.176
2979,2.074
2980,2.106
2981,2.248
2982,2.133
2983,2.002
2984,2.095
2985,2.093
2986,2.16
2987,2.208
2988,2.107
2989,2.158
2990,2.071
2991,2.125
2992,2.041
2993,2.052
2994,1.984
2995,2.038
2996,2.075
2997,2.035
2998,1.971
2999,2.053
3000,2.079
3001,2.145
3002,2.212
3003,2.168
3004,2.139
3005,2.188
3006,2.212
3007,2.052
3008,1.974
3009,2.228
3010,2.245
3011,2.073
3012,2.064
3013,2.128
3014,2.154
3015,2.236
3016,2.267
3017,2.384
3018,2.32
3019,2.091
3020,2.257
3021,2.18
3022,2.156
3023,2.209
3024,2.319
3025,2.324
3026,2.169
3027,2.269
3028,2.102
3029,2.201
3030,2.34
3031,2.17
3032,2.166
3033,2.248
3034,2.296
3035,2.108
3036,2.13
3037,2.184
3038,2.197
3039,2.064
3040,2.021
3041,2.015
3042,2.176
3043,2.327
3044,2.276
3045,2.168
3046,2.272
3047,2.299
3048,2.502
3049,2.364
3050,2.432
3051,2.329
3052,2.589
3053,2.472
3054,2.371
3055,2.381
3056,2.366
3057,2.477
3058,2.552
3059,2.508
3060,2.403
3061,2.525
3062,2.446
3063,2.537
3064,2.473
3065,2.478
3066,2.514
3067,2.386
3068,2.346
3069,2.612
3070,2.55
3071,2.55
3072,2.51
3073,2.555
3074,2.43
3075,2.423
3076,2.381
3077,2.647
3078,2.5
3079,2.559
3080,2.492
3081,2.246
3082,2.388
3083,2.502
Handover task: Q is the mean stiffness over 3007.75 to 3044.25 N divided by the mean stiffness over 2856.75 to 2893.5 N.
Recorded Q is 1.30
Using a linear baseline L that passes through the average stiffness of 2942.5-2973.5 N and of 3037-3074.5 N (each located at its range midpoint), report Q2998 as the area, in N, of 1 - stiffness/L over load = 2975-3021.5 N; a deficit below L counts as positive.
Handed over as 3.1 N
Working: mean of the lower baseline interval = 2.2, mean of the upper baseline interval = 2.39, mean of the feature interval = 2.13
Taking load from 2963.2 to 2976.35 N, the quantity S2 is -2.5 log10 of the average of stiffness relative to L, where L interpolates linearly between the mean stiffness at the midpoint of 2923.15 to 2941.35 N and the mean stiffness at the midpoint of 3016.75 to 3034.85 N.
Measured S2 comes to 0.019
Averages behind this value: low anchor 2.21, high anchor 2.23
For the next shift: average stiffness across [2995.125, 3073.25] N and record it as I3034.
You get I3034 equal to 2.27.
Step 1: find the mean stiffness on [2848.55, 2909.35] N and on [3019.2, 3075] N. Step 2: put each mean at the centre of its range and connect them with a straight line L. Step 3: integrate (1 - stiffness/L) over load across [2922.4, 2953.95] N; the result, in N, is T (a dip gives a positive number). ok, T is -3.0 N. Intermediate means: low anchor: 1.86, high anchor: 2.33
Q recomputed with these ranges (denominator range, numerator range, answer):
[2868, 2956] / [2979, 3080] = 1.04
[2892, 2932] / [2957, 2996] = 0.93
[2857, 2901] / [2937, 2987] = 1.23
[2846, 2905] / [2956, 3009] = 1.16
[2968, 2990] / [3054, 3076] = 1.16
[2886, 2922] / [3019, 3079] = 1.01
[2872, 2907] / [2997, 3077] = 1.06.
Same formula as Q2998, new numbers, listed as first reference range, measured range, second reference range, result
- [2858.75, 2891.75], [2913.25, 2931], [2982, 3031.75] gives -4.39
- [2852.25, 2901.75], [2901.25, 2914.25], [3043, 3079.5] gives -2.96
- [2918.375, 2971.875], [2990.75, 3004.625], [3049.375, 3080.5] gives 1.51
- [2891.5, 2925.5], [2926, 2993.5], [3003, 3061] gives 3.46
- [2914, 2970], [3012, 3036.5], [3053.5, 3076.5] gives 1.81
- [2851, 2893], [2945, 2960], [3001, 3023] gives -1.80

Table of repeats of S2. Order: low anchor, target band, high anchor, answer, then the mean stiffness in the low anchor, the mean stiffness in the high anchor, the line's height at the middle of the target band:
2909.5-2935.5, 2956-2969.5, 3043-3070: 0.06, 2.28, 2.43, 2.32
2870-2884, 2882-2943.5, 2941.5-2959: -0.13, 1.84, 2.21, 2.02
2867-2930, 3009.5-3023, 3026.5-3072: 0.05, 2.14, 2.34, 2.3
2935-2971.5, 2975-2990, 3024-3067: 0.07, 2.22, 2.32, 2.25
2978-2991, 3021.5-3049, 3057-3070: 0.07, 2.12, 2.48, 2.36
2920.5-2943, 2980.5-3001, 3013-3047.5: 0.07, 2.24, 2.21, 2.22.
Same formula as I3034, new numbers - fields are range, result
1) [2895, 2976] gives 2.25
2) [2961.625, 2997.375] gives 2.14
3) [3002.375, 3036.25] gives 2.19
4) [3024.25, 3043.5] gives 2.19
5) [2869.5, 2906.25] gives 2.09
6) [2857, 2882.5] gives 1.44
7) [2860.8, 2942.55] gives 2.07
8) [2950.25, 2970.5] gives 2.2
